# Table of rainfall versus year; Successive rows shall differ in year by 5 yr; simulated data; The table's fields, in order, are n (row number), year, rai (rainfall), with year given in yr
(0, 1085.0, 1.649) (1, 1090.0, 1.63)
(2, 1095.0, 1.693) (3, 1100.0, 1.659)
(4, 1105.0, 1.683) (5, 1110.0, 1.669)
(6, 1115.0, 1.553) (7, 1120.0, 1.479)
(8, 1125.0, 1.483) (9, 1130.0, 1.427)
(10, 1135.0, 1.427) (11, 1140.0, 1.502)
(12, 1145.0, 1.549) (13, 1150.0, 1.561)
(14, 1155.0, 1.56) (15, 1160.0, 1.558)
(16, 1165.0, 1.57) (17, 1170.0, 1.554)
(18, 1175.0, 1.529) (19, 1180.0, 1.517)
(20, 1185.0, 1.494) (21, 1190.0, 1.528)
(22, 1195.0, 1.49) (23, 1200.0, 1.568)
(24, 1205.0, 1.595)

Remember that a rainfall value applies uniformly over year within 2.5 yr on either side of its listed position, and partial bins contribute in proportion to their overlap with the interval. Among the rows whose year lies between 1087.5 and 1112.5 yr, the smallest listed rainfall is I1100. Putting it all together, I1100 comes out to 1.63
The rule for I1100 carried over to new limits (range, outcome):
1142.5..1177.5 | 1.529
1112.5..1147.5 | 1.427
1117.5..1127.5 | 1.479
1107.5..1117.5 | 1.553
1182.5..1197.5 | 1.49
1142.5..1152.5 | 1.549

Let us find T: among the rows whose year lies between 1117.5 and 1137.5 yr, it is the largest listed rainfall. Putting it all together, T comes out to 1.483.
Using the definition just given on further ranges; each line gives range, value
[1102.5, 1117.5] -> 1.683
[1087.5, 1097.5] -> 1.693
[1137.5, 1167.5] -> 1.57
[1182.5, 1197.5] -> 1.528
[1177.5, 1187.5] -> 1.517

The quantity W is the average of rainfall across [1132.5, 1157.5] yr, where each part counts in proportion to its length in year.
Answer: 1.52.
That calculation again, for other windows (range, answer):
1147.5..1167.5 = 1.56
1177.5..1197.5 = 1.51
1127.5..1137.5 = 1.43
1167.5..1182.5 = 1.53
